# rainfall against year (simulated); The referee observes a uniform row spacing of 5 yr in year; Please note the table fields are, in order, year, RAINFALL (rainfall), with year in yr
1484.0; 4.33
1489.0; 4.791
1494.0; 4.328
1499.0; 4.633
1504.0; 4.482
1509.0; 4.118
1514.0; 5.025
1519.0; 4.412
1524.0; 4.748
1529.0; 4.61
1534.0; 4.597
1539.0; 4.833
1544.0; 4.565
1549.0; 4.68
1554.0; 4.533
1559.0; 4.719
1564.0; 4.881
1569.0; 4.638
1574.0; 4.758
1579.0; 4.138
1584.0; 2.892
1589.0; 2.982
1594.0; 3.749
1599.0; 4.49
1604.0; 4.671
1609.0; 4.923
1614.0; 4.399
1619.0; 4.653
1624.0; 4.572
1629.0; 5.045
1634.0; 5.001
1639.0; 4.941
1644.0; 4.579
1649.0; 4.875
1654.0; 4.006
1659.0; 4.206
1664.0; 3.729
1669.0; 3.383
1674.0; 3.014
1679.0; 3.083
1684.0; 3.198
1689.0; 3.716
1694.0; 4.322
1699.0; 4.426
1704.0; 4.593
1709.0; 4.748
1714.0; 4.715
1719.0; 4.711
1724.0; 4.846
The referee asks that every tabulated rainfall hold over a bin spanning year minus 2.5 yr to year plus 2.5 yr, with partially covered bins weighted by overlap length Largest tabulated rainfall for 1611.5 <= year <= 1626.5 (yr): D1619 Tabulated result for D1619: 4.653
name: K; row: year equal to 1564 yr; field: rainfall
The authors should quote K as 4.881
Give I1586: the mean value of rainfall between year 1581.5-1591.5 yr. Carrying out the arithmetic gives 2.94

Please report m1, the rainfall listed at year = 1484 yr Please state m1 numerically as 4.33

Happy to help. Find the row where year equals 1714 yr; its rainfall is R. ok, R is 4.715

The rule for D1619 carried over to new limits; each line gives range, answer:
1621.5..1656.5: 5.045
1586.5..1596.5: 3.749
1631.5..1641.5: 5.001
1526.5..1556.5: 4.833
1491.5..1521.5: 5.025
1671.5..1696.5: 4.322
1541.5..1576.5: 4.881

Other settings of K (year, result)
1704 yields 4.593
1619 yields 4.653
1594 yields 3.749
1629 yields 5.045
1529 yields 4.61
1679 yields 3.083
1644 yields 4.579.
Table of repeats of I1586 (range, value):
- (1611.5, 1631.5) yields 4.67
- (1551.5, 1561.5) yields 4.63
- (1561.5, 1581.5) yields 4.6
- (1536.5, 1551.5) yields 4.69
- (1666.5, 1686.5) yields 3.17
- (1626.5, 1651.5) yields 4.89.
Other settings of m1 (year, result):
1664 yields 3.729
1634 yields 5.001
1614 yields 4.399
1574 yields 4.758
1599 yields 4.49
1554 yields 4.533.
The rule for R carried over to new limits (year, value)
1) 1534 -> 4.597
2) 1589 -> 2.982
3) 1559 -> 4.719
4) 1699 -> 4.426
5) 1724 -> 4.846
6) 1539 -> 4.833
